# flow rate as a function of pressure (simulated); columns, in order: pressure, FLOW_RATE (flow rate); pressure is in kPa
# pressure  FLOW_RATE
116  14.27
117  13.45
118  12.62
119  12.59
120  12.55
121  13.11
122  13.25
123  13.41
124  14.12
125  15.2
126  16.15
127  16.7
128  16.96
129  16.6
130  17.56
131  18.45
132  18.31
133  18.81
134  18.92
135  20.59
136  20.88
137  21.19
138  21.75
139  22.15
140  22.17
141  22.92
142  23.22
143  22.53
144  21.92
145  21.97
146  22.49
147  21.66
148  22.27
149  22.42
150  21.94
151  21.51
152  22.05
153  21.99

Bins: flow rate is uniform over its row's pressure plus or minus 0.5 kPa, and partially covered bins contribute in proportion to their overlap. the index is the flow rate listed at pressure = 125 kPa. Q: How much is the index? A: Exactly 15.2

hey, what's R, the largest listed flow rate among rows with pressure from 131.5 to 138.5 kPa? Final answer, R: 21.75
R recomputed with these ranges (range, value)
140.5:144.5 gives 23.22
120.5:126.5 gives 16.15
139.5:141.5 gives 22.92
